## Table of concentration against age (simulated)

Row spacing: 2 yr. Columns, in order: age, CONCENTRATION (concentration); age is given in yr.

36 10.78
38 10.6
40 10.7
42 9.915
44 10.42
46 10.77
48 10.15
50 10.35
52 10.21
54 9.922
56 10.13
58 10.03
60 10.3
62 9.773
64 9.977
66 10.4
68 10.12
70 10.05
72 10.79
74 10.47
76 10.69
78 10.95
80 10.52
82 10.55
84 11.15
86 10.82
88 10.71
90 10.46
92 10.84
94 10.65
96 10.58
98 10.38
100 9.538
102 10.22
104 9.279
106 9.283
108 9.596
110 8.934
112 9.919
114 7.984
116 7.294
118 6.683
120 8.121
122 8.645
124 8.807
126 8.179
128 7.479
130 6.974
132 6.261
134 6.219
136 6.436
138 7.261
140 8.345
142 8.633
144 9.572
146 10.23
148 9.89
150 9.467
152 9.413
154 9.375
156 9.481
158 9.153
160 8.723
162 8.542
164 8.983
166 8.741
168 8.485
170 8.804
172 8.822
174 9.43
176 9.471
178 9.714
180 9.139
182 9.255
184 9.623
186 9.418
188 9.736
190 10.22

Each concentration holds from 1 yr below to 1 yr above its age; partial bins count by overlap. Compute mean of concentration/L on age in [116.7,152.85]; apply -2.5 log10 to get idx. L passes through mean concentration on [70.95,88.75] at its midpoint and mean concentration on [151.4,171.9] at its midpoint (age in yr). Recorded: 0.17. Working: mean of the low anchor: 10.7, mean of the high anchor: 8.95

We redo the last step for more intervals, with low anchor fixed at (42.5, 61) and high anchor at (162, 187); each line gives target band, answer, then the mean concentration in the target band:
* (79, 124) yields 0.020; 9.62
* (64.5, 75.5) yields -0.030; 10.4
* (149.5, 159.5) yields -0.003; 9.34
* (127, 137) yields 0.386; 6.67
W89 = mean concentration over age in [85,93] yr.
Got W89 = 10.7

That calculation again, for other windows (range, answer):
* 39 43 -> 10.3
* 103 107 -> 9.28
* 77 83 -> 10.7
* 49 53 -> 10.3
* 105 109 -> 9.44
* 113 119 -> 7.32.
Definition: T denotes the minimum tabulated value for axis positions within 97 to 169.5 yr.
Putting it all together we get 6.219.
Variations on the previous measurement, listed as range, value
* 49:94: 9.773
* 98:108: 9.279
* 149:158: 9.153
